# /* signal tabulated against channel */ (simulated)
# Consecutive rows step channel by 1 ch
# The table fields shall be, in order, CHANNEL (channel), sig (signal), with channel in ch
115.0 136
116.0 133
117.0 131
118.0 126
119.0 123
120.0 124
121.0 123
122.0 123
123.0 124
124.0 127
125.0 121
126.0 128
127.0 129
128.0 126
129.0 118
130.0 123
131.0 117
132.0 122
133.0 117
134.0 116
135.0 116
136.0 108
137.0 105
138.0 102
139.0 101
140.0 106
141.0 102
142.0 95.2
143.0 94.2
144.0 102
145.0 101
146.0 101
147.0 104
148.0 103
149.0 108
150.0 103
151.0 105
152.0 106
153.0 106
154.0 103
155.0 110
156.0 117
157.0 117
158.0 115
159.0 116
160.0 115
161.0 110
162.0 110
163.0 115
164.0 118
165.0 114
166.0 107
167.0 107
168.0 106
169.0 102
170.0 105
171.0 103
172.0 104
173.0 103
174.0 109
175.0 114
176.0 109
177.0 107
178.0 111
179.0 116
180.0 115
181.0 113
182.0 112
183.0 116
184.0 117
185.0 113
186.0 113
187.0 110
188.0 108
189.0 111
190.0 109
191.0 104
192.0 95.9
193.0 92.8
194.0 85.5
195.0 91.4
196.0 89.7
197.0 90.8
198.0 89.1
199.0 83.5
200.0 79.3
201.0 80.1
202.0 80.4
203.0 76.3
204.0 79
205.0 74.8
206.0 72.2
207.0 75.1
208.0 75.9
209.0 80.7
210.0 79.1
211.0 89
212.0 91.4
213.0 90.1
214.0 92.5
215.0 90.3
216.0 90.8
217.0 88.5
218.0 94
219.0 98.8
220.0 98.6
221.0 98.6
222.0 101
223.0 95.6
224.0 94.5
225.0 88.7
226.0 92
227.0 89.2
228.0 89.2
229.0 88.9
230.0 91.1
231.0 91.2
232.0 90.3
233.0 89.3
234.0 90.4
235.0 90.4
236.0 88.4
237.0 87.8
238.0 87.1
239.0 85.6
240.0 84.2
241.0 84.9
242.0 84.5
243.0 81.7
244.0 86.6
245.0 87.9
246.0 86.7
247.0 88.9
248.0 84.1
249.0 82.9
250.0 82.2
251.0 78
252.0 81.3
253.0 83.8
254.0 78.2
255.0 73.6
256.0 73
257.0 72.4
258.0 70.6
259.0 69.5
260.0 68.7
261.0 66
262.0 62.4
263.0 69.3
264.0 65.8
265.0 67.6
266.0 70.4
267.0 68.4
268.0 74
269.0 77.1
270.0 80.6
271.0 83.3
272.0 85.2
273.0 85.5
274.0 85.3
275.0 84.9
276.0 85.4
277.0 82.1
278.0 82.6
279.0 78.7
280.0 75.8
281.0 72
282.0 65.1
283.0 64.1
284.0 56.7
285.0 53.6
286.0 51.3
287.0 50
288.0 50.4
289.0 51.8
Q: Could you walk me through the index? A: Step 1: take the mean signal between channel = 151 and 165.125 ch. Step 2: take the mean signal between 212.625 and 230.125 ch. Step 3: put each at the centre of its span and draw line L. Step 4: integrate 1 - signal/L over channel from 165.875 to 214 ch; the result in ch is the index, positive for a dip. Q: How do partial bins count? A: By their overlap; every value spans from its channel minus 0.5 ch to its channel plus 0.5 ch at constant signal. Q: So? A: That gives 2.4 ch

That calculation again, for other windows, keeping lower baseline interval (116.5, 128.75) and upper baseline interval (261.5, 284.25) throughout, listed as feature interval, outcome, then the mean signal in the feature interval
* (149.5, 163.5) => 0.4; 111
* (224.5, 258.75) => 0.3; 84.7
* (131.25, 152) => 2.3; 106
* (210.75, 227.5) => 0.0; 93.2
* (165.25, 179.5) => 0.1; 107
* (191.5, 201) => 1.2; 88.2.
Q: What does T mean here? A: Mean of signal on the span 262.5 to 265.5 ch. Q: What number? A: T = 67.6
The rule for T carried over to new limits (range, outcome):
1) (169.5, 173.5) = 104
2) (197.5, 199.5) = 86.3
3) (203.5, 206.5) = 75.3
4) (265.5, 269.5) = 72.5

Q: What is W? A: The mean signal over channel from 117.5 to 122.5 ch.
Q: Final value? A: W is 124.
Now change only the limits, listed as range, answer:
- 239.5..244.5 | 84.4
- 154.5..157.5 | 115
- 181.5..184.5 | 115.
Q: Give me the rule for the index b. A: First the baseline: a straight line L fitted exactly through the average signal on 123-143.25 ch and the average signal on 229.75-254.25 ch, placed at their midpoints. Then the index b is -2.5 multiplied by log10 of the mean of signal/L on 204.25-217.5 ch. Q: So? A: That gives 0.12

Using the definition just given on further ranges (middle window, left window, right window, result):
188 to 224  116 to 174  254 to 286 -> 0.043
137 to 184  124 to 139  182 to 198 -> 0.022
